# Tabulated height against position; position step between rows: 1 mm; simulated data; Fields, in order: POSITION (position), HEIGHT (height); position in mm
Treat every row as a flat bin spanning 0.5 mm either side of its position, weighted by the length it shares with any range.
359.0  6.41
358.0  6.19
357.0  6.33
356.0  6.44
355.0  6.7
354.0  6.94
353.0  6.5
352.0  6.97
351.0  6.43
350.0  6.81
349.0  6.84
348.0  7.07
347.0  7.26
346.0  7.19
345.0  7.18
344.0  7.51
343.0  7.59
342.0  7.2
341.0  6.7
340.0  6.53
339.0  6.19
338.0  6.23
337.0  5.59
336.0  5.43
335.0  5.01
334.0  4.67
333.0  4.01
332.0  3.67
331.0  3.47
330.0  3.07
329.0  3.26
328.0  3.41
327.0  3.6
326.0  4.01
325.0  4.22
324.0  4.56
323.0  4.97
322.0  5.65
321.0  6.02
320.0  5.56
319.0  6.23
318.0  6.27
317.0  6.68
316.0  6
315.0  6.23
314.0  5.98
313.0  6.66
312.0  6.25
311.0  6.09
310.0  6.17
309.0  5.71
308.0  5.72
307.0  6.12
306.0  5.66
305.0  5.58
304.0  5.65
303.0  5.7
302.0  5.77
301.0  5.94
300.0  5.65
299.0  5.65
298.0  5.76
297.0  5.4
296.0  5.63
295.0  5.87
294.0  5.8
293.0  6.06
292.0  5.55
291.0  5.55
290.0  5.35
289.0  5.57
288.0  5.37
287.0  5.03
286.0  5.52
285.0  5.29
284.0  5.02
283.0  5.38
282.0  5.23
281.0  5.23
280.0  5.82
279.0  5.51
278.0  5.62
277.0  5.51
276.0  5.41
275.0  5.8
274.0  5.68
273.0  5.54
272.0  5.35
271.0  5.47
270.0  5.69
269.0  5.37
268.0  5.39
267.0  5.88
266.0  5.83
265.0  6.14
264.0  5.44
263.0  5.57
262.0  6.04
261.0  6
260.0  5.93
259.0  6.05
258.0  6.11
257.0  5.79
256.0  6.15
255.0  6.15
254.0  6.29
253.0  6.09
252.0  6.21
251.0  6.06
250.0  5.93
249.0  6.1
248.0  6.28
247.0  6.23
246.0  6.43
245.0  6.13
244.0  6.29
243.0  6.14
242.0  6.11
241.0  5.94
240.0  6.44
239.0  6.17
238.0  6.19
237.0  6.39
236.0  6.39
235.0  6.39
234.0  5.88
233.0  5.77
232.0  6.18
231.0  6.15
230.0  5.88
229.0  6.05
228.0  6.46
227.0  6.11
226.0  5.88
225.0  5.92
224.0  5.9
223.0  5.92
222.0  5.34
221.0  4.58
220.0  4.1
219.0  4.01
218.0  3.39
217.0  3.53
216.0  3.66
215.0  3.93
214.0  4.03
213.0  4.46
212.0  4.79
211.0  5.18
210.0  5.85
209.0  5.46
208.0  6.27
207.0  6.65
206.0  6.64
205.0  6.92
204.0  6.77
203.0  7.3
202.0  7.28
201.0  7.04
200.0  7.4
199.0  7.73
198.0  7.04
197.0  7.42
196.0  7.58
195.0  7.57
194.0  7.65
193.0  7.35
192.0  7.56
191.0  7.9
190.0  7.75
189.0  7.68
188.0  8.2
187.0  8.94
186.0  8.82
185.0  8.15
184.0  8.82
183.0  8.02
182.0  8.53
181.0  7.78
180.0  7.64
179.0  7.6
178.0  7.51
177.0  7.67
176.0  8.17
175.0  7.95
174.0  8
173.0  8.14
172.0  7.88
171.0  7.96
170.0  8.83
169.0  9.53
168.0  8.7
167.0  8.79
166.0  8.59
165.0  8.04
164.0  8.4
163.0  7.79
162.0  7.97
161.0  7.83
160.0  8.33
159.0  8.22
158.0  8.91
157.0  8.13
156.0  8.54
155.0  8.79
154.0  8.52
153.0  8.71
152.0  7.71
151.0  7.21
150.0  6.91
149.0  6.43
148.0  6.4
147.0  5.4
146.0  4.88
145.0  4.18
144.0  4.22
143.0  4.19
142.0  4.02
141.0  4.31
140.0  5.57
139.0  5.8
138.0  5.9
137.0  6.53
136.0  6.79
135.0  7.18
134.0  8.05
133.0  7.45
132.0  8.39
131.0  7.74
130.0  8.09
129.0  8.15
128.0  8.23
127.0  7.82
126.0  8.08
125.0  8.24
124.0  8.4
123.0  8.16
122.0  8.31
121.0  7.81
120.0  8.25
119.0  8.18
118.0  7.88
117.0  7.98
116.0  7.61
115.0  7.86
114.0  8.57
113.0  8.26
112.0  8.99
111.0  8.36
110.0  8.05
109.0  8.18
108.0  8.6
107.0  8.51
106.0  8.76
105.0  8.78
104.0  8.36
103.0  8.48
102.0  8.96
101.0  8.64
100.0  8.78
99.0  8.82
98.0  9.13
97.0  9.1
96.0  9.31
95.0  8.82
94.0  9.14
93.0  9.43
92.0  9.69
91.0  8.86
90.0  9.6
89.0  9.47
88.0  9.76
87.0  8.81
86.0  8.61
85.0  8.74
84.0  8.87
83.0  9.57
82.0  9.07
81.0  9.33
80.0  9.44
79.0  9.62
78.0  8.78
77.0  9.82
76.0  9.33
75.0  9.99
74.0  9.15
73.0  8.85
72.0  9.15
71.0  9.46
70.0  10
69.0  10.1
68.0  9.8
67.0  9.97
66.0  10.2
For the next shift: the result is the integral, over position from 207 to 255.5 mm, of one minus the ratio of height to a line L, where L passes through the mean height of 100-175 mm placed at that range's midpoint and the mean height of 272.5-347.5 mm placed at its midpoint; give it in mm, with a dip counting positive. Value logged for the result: 6.5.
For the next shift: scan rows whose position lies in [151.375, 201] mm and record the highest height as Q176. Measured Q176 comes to 9.53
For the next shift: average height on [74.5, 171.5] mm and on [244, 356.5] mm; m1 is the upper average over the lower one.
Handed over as 0.71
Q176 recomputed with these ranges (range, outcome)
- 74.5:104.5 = 9.99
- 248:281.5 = 6.29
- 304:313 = 6.66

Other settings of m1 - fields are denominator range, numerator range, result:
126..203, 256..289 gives 0.75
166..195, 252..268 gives 0.73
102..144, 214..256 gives 0.75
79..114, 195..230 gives 0.65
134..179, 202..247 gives 0.78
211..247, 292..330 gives 1.00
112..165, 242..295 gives 0.78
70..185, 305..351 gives 0.70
